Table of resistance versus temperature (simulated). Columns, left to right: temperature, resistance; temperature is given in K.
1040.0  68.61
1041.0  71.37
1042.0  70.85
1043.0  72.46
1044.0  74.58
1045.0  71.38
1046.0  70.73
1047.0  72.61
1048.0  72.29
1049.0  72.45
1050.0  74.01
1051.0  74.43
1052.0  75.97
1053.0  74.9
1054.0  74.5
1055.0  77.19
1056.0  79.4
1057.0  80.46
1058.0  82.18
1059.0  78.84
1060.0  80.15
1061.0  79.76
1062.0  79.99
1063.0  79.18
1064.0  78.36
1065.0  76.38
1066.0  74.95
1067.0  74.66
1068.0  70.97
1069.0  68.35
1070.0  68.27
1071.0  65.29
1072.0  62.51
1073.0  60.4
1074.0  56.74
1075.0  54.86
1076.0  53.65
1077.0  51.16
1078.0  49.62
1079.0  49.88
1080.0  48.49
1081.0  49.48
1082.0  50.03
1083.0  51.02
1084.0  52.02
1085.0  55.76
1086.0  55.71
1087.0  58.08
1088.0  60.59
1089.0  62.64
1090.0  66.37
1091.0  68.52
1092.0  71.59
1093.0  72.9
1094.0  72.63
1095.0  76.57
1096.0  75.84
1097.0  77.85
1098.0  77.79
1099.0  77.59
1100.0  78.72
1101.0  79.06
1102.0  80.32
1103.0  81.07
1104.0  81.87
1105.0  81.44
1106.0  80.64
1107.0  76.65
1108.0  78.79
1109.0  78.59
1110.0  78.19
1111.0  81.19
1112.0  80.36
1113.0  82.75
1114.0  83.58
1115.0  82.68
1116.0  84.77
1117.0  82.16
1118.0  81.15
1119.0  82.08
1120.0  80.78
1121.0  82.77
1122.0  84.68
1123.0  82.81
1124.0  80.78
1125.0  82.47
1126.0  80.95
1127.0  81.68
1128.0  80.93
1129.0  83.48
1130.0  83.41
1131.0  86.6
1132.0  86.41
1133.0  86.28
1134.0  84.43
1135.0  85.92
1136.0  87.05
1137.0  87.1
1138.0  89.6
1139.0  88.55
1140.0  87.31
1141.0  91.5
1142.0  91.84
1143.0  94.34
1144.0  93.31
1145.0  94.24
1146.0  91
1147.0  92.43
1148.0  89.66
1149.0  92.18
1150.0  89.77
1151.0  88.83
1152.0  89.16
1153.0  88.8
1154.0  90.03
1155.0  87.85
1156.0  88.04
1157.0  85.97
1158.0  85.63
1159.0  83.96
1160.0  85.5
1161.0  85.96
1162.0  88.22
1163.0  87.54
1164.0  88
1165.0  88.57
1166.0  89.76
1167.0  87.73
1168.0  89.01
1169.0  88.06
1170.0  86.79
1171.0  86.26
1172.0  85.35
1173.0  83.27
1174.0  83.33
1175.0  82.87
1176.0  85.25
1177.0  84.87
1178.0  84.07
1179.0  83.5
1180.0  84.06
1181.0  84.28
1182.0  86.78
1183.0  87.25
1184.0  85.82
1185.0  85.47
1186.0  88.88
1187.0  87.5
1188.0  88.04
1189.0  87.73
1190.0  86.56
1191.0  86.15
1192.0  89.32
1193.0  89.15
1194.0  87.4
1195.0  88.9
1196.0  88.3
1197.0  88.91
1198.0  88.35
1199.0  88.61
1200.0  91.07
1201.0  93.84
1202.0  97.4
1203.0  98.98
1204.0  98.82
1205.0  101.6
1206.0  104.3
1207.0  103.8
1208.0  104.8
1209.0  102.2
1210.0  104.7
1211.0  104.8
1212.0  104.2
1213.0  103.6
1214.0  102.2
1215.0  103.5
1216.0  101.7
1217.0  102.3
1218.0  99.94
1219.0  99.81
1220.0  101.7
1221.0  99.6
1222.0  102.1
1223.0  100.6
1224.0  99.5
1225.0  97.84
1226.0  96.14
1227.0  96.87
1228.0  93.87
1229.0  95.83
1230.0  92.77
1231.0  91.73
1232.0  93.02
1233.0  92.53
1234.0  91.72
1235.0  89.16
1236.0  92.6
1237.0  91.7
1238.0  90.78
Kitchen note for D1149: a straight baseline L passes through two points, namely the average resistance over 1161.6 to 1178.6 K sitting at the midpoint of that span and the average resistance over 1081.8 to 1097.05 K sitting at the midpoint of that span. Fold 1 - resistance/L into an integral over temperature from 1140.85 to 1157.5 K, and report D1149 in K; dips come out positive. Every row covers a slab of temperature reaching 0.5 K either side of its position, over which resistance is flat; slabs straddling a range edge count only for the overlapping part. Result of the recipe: -2.1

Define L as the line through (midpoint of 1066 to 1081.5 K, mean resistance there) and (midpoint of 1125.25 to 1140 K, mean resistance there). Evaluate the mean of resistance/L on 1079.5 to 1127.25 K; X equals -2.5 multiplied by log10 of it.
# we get -0.02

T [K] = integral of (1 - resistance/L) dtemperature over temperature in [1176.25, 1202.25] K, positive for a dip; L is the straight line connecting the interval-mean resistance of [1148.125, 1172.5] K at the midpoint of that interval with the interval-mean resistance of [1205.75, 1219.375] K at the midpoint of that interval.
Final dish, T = 2.3 K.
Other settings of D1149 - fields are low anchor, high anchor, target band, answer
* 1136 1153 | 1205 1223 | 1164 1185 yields 2.15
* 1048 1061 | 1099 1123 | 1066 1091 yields 6.33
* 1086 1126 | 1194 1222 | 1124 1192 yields 0.80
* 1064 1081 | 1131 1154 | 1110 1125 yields -0.50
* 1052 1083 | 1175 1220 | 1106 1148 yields -2.84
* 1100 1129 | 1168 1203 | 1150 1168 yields -0.56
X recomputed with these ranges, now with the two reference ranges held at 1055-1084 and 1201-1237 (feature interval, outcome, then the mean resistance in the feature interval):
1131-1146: -0.100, 89.1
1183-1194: 0.057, 87.4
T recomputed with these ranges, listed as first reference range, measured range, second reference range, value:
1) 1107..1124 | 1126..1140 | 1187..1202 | -0.37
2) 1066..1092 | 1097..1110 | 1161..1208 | -2.59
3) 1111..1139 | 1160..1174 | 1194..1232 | 0.53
